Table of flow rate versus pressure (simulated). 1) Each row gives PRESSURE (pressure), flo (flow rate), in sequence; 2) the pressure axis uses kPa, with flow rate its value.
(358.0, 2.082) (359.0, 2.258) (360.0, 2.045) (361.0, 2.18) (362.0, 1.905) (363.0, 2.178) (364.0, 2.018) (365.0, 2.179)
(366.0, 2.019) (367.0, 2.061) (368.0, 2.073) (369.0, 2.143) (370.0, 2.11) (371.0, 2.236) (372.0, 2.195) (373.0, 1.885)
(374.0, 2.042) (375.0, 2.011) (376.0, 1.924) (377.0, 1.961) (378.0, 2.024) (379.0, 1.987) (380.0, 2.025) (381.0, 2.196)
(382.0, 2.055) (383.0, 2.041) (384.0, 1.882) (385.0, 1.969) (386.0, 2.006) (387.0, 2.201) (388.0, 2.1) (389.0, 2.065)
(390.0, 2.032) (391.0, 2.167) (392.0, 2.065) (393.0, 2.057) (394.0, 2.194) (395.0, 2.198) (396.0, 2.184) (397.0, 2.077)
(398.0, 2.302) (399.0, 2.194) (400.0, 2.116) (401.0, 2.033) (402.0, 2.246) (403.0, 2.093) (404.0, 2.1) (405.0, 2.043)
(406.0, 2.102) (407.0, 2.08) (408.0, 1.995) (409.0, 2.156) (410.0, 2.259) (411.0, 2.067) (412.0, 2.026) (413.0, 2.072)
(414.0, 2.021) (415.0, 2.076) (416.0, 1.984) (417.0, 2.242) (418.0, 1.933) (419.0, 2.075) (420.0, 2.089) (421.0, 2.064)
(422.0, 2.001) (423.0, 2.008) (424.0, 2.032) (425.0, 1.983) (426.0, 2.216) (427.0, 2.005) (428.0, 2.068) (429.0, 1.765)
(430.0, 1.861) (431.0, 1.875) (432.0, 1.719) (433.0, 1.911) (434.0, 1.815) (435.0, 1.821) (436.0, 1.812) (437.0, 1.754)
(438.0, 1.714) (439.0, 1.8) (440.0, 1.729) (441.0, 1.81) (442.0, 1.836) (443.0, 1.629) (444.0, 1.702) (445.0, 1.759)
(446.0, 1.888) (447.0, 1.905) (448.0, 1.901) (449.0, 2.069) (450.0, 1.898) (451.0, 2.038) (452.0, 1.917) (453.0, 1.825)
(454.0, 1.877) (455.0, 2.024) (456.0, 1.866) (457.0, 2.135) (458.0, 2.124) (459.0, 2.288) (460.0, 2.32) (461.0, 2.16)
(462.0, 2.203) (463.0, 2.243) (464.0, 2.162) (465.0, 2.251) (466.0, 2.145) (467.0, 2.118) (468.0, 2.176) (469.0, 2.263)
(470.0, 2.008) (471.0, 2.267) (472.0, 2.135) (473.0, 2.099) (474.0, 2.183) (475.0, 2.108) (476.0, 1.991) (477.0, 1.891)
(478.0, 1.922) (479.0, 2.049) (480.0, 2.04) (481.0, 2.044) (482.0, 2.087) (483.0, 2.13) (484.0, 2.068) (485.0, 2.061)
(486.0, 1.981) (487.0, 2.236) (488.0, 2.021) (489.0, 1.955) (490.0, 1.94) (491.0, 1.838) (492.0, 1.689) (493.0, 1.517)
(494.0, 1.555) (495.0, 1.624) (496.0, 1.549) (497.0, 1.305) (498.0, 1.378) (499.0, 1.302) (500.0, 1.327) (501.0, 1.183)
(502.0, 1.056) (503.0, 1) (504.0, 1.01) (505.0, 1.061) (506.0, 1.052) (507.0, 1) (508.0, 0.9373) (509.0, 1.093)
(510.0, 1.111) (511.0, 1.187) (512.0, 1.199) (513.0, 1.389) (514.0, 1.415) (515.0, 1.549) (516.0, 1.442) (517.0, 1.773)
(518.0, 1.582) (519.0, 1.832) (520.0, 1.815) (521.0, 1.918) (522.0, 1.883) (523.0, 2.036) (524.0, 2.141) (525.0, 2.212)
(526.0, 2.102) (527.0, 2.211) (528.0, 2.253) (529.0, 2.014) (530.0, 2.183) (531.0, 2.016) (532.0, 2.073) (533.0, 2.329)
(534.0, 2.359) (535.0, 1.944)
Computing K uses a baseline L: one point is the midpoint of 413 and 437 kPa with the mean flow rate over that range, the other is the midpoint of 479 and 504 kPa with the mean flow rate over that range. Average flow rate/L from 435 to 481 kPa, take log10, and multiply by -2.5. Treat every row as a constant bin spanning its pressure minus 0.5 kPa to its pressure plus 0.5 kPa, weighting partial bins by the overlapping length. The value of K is -0.10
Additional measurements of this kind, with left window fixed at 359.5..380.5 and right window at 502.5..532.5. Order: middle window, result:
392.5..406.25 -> -0.09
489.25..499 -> 0.06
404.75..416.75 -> -0.08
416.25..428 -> -0.09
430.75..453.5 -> 0.01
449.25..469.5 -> -0.17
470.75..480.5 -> -0.18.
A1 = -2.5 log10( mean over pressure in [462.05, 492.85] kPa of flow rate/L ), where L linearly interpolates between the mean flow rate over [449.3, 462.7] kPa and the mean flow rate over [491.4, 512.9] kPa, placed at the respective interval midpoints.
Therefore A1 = -0.228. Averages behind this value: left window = 2.06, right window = 1.25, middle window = 2.07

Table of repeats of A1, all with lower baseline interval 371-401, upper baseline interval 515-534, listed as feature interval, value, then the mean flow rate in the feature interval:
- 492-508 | 0.50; 1.26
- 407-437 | 0.03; 2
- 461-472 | -0.08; 2.18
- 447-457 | 0.05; 1.94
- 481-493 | 0.02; 1.98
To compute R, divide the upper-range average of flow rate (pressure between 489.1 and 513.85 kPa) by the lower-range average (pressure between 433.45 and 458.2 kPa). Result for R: 0.7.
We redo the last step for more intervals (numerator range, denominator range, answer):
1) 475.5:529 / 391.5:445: 0.83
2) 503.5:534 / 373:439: 0.82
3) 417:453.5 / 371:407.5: 0.91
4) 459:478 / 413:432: 1.07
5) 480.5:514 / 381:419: 0.72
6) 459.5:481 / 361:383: 1.03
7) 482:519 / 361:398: 0.72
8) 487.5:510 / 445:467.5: 0.67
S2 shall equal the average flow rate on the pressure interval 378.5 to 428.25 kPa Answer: 2.08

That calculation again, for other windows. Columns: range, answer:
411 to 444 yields 1.93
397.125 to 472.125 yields 2.02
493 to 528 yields 1.49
